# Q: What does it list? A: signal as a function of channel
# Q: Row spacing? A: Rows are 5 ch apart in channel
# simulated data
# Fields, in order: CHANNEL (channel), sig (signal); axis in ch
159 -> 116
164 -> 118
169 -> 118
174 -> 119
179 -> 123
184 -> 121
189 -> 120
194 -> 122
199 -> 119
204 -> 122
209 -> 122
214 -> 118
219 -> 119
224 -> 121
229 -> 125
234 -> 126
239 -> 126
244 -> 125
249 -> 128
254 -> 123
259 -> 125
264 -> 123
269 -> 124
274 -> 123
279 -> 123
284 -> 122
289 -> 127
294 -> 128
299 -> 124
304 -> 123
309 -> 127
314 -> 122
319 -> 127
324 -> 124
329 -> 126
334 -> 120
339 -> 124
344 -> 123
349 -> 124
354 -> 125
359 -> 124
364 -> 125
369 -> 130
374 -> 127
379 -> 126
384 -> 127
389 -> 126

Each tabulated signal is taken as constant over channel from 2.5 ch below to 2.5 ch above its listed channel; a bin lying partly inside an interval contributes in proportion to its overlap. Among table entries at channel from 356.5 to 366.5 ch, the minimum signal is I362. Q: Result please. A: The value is 124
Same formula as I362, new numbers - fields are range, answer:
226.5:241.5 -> 125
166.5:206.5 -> 118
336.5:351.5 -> 123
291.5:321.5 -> 122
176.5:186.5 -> 121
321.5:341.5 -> 120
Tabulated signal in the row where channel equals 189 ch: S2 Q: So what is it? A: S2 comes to 120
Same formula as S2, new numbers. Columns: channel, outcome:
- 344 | 123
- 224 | 121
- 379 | 126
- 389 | 126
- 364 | 125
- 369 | 130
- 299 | 124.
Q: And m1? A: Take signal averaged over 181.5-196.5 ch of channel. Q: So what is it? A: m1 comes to 121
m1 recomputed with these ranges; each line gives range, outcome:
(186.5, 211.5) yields 121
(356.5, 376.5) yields 126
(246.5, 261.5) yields 125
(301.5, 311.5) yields 125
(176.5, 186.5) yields 122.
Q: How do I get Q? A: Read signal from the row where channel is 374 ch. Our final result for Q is 127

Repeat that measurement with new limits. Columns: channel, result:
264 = 123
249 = 128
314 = 122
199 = 119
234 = 126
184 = 121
